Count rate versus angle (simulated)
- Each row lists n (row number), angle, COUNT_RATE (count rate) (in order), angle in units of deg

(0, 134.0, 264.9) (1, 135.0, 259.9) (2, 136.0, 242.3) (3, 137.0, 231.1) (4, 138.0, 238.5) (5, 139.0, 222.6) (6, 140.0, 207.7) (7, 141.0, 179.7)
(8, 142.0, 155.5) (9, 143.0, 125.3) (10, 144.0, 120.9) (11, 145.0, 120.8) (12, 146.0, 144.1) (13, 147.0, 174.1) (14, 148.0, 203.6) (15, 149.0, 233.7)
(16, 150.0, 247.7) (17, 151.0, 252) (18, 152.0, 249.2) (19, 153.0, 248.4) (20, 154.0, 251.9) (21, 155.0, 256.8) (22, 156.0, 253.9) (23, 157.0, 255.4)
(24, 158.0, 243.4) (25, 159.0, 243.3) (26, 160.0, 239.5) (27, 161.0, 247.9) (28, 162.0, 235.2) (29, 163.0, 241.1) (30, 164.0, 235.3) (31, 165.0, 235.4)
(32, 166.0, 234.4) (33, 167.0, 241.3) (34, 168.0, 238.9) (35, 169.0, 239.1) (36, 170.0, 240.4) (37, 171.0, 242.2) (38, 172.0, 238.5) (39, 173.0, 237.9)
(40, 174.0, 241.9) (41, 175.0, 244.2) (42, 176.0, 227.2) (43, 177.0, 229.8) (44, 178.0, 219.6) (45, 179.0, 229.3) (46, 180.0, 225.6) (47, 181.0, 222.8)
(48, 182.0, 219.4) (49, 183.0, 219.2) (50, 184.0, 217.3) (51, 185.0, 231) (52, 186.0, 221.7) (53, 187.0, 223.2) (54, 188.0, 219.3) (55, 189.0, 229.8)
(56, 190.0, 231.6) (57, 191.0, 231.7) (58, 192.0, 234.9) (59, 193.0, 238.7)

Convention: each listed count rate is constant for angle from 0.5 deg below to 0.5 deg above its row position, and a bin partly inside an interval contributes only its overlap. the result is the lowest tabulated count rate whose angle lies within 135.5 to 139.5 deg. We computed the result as 222.6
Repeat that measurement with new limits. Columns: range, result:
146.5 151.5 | 174.1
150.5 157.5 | 248.4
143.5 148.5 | 120.8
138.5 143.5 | 125.3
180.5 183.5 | 219.2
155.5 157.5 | 253.9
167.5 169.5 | 238.9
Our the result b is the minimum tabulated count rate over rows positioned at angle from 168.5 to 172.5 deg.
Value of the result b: 238.5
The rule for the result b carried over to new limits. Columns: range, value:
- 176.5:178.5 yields 219.6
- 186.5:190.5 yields 219.3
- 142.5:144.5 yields 120.9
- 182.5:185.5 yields 217.3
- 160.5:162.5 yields 235.2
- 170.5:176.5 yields 227.2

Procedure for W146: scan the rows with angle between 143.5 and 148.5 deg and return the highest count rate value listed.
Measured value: 203.6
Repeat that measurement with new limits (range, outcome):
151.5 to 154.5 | 251.9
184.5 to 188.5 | 231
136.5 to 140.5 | 238.5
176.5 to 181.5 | 229.8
